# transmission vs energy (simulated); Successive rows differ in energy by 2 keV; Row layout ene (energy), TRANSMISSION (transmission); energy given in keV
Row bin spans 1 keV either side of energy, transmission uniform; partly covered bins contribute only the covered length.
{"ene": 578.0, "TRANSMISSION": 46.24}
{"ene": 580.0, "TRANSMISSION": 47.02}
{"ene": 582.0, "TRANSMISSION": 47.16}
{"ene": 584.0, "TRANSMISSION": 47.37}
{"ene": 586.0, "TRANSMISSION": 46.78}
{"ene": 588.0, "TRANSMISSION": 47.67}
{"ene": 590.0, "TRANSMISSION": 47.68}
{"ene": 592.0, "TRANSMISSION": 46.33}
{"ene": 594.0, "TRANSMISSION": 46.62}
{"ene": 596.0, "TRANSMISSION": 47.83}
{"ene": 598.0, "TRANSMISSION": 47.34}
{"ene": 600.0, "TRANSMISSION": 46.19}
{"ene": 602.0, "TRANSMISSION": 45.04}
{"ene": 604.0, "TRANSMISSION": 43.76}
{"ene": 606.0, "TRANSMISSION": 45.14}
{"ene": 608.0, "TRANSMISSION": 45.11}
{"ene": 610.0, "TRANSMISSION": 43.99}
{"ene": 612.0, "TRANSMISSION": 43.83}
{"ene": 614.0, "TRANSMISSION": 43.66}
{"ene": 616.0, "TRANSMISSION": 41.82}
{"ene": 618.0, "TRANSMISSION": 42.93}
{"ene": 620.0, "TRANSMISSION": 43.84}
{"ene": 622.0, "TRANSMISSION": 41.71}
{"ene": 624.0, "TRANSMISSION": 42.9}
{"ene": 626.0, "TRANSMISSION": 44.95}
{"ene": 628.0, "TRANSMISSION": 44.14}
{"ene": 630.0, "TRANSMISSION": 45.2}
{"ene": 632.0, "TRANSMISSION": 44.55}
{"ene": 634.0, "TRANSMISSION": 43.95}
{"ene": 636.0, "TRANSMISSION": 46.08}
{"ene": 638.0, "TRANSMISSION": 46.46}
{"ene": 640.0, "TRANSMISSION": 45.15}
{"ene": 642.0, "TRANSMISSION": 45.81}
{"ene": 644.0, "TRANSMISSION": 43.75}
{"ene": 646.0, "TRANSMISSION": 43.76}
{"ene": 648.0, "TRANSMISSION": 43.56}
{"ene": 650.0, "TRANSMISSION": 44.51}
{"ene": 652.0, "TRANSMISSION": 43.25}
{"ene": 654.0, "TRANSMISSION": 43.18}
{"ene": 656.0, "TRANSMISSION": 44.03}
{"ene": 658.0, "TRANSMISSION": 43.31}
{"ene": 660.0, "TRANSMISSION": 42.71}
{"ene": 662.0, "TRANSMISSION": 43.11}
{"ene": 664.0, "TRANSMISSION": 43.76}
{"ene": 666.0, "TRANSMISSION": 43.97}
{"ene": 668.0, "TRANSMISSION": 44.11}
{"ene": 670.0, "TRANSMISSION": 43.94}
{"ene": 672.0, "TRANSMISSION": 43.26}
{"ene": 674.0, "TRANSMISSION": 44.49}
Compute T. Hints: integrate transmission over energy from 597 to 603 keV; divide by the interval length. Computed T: 46.2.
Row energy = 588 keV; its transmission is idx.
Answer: 47.67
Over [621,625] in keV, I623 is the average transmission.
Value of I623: 42.3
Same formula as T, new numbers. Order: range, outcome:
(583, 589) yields 47.3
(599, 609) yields 45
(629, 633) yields 44.9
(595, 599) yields 47.6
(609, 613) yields 43.9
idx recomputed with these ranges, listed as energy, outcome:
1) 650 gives 44.51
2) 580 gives 47.02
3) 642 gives 45.81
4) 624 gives 42.9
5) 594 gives 46.62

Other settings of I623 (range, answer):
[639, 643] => 45.5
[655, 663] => 43.3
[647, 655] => 43.6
